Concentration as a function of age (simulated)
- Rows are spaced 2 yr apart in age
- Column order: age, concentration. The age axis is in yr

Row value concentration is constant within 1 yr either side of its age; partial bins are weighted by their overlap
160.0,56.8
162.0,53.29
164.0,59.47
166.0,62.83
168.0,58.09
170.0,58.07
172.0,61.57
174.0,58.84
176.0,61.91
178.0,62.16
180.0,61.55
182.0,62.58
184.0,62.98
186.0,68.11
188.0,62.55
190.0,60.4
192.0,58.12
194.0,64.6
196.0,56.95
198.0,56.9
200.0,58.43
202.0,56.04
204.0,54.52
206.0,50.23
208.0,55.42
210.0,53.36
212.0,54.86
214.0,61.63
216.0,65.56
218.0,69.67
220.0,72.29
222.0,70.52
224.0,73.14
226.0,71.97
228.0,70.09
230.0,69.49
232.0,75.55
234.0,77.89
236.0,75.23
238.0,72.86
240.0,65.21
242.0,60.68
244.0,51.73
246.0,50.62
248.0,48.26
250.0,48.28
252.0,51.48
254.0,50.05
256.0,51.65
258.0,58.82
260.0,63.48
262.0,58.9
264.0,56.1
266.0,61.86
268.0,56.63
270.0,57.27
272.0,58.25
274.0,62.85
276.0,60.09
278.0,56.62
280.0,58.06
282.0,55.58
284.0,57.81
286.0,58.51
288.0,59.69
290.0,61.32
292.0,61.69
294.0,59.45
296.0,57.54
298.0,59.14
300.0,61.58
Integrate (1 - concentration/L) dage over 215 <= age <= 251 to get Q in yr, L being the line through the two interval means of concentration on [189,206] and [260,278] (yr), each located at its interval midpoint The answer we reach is -4.7 yr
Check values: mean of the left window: 57.8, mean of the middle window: 66.1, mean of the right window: 59.1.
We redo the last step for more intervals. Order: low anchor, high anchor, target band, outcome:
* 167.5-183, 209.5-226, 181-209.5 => 1.8 yr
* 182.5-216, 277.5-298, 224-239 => -3.7 yr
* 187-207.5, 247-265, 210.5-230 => -3.9 yr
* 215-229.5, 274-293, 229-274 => 3.5 yr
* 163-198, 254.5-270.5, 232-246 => -1.9 yr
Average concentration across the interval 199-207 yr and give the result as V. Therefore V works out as 54.8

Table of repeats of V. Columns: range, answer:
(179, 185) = 62.4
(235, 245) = 65.1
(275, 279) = 58.4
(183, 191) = 63.5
